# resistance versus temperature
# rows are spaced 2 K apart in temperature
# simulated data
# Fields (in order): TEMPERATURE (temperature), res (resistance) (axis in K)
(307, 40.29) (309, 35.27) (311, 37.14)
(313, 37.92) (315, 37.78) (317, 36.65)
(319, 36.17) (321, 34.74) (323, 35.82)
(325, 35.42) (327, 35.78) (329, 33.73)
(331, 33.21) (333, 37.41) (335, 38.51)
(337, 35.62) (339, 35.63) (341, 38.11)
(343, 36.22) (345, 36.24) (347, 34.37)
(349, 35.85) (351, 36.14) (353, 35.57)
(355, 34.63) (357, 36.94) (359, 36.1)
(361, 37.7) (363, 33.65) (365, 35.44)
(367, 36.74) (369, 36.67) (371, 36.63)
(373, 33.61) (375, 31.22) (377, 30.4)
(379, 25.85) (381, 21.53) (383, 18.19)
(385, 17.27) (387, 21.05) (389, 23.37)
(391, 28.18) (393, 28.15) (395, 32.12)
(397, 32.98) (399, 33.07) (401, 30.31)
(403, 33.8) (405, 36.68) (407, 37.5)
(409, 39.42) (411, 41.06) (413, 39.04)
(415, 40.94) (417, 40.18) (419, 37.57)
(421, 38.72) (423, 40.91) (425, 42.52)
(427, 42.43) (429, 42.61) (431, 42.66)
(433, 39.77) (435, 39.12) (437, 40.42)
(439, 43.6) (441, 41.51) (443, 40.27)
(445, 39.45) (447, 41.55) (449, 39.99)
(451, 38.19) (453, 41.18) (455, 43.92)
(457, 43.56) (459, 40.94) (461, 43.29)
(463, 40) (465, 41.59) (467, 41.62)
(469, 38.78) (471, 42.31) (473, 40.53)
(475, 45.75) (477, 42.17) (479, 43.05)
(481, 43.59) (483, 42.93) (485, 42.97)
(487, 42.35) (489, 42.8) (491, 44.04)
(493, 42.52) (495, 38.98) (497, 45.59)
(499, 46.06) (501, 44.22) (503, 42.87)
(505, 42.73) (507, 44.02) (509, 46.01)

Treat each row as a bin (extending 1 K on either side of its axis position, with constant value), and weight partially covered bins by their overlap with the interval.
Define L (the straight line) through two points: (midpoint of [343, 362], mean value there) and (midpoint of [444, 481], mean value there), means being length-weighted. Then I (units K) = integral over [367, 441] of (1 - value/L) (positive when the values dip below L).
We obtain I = 8.0 K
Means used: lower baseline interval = 36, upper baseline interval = 41.6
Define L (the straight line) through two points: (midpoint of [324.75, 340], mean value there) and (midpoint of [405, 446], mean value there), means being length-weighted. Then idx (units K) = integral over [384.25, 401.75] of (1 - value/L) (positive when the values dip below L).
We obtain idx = 5.10 K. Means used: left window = 35.7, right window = 40.4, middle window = 27.5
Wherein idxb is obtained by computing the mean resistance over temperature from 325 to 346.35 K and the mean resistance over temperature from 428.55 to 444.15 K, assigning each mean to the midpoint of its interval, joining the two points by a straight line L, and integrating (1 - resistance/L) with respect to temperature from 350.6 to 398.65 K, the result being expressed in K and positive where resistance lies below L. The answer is 9.0 K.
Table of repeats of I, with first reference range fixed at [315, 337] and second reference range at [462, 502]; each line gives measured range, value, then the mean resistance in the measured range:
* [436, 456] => 0.01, 41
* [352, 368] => 0.63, 35.8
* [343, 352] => 0.26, 35.7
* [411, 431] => -0.36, 40.7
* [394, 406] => 1.81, 33.2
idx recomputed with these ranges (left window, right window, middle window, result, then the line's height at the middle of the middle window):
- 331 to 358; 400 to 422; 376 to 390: 5.49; 37.1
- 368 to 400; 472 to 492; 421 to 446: -3.90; 35.7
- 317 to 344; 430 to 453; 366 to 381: 2.17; 37.7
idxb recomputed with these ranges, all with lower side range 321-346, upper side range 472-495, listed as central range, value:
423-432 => -0.5 K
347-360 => 0.4 K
